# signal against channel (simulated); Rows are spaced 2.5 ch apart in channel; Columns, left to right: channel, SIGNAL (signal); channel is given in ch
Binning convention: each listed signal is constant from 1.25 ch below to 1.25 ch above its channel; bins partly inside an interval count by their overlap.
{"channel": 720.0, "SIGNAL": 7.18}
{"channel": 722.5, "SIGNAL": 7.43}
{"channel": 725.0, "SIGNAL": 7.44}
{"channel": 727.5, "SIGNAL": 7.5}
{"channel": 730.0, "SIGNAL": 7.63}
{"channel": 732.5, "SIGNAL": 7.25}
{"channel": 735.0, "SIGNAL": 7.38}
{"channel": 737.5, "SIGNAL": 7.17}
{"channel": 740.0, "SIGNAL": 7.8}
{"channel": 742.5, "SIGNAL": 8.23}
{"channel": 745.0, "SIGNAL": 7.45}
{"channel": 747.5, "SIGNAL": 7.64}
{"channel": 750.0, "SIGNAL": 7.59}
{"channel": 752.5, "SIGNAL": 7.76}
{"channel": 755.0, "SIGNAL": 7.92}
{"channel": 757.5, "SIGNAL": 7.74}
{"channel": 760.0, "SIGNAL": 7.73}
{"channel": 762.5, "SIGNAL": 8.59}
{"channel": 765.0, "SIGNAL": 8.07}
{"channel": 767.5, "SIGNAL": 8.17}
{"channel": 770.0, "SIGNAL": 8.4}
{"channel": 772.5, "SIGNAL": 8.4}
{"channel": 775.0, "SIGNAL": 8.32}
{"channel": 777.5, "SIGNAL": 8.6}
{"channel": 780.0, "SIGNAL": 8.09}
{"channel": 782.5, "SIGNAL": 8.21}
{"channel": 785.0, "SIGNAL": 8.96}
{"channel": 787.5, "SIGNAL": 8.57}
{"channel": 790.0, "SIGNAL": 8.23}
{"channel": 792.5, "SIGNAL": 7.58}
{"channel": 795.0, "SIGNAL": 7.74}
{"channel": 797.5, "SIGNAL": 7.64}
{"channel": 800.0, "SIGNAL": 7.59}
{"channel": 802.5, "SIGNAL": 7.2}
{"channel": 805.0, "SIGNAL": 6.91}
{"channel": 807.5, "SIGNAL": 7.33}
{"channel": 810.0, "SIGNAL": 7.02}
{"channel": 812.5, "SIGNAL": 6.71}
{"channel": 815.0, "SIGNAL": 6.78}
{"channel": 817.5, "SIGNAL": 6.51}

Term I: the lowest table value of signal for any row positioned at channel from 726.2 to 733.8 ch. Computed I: 7.25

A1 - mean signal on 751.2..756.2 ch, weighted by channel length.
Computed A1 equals 7.84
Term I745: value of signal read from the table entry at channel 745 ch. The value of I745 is 7.45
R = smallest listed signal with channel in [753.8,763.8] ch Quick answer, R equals 7.73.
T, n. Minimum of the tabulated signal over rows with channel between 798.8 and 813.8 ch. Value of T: 6.71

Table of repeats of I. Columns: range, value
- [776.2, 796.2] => 7.58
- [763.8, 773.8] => 8.07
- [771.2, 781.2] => 8.09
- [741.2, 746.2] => 7.45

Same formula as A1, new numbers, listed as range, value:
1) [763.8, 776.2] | 8.27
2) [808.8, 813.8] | 6.86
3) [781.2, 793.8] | 8.31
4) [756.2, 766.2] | 8.03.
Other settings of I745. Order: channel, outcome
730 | 7.63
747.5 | 7.64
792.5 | 7.58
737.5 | 7.17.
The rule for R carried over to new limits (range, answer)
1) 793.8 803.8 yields 7.2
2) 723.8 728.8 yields 7.44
